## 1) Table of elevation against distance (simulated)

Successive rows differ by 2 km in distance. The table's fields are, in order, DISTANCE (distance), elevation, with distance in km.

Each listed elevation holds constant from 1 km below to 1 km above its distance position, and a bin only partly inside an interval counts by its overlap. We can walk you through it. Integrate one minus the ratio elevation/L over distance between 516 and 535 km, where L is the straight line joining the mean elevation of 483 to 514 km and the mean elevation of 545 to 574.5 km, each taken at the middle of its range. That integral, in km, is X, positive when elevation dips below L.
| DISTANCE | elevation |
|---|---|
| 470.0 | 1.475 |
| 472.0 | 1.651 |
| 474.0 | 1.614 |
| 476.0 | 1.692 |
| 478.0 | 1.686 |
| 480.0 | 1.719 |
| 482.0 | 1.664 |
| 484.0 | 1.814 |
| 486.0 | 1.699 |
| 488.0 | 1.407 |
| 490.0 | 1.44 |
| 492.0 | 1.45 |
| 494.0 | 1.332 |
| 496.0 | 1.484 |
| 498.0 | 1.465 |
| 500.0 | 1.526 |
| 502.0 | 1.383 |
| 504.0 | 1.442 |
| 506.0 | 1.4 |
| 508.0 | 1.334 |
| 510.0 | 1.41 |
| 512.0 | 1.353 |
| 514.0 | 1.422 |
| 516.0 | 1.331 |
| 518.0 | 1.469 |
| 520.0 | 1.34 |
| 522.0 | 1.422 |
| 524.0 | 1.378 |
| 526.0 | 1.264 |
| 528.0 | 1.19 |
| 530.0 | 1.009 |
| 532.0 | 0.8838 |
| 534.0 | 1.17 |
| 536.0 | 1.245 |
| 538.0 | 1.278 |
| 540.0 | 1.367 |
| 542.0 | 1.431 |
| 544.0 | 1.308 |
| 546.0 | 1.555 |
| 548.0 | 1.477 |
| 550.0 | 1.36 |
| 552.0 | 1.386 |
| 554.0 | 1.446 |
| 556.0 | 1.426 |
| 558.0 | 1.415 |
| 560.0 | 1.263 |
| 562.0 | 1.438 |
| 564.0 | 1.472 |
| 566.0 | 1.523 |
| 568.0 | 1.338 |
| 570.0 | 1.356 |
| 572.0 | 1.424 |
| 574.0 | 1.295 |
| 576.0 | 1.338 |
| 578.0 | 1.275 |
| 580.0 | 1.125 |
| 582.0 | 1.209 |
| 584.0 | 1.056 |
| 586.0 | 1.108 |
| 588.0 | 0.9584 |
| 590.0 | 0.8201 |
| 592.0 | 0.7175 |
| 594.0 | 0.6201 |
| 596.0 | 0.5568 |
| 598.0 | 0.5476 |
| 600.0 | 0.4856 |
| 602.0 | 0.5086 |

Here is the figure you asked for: 2.6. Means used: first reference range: 1.46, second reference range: 1.41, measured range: 1.24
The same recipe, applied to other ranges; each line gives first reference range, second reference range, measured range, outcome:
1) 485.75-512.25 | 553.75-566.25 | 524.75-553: 2.8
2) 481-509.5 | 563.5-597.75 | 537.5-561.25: -2.8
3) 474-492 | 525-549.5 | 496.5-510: 0.6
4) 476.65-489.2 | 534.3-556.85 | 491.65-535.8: 5.5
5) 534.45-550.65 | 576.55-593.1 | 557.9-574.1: -2.9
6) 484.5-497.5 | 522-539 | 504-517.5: -0.5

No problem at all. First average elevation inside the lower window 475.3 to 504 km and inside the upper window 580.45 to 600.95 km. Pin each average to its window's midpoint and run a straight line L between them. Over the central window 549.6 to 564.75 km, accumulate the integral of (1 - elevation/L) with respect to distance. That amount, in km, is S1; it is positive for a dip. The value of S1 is -4.9 km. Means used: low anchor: 1.55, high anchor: 0.817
